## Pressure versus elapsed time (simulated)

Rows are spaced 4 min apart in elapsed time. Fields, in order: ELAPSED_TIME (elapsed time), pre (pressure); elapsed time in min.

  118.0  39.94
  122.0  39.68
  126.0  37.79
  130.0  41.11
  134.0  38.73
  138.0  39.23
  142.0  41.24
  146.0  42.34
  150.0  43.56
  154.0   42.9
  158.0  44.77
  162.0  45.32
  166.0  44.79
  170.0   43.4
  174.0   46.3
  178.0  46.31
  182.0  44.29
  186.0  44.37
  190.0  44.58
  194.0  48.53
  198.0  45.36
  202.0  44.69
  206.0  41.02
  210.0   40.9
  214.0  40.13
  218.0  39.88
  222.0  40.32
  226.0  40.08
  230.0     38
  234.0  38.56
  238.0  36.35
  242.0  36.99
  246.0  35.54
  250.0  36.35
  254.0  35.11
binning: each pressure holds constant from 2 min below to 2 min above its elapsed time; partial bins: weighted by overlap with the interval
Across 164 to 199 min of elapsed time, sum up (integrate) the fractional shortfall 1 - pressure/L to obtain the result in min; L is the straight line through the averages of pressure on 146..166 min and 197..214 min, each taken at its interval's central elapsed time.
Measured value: -1.69 min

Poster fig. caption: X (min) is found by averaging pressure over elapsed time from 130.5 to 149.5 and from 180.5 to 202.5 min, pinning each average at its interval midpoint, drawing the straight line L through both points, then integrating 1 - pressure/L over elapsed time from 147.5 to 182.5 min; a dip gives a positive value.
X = -1.34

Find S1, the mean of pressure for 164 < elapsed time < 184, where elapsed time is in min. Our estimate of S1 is 45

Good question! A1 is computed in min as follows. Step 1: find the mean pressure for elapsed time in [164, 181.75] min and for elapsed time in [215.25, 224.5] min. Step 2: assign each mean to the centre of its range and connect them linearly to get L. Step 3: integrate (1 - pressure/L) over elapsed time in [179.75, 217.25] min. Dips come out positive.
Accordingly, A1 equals -1.1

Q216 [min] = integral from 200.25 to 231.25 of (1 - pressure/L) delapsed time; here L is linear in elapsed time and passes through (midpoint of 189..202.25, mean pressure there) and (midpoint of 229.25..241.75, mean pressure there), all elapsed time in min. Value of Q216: 0.77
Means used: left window 46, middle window 40.7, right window 37.5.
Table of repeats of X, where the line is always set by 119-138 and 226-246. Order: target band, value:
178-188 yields -1.6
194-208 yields -2.3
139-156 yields -1.4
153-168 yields -2.2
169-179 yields -1.8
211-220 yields -0.5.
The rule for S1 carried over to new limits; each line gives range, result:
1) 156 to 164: 45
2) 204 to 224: 40.5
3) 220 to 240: 38.7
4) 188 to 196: 46.6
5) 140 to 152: 42.4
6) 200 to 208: 42.9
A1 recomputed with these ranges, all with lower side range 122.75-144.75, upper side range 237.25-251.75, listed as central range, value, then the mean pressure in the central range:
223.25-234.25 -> -0.67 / 39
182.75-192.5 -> -1.69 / 44.7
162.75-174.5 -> -1.84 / 44.7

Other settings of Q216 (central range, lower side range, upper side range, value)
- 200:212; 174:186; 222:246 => -0.1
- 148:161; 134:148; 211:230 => -1.1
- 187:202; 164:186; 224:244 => -1.1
